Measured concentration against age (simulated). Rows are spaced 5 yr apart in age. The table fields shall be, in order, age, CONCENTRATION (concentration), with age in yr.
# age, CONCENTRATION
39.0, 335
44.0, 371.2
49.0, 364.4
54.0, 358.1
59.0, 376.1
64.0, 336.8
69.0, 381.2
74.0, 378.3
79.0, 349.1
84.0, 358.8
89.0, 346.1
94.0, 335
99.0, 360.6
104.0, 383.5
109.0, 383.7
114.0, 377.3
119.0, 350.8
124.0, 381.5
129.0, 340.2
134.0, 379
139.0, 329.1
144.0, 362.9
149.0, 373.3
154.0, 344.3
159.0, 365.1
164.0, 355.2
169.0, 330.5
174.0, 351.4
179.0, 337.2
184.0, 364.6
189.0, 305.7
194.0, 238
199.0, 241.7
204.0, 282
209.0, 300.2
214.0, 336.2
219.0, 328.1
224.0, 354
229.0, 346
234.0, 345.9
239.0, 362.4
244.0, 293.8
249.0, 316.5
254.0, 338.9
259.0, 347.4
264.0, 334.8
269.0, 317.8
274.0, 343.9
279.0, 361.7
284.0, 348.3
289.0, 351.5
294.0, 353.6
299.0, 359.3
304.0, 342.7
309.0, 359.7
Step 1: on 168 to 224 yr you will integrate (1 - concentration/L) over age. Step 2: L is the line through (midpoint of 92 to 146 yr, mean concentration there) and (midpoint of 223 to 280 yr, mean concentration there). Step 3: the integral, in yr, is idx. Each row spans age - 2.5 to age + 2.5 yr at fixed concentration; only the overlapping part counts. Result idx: 5.8 yr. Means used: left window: 362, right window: 338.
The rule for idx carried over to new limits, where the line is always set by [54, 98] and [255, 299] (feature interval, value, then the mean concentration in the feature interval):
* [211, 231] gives 0.51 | 340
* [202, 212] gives 1.60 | 294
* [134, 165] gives -0.32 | 357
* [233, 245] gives 0.35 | 338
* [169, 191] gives 0.75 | 339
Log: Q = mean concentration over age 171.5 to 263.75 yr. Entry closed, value 322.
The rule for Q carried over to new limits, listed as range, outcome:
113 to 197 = 345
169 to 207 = 305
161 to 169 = 348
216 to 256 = 336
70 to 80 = 369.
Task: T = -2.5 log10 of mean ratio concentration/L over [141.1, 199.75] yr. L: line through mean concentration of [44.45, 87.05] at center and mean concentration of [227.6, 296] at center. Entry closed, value 0.06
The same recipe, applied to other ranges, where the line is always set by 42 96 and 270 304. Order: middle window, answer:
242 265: 0.082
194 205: 0.363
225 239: 0.010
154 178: 0.020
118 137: -0.017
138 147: 0.019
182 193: 0.110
